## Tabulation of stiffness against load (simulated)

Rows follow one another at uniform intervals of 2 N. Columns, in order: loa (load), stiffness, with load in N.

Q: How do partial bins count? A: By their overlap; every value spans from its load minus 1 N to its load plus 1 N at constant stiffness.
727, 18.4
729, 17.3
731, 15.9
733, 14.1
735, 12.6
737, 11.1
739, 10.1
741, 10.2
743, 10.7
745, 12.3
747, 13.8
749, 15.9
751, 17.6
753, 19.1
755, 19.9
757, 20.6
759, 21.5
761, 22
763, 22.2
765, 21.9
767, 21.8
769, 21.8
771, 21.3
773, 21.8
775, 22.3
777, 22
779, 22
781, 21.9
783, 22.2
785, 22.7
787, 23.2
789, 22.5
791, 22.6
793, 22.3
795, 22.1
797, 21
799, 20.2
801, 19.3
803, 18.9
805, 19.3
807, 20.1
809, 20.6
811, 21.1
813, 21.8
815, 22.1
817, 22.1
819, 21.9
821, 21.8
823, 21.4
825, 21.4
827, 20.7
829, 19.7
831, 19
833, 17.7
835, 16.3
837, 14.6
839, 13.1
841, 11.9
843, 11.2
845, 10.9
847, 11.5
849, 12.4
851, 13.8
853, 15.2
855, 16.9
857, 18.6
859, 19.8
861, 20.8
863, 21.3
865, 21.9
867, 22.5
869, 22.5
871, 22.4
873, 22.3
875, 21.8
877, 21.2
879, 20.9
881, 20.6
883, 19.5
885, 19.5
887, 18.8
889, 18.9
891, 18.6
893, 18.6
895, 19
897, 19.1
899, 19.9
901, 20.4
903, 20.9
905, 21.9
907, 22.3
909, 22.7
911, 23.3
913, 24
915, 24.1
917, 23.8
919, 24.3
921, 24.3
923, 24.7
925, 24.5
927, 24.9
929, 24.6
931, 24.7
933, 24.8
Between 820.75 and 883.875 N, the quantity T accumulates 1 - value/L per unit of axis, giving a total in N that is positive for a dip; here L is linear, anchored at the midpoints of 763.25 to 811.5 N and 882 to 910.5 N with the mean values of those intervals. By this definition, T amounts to 7.2 N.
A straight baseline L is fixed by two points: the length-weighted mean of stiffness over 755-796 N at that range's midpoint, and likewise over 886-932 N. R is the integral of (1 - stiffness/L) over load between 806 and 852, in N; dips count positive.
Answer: 9.0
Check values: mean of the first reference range 22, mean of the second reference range 22.1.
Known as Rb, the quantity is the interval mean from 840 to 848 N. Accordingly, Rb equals 11.4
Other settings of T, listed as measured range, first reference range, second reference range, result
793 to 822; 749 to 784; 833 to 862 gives -4.84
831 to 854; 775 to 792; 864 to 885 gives 8.49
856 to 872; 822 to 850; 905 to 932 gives -2.25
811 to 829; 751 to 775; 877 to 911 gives -0.66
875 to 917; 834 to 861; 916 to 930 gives 0.12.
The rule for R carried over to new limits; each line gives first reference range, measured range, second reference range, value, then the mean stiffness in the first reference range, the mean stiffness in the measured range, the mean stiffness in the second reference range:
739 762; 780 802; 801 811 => -3.4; 16.4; 21.8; 19.8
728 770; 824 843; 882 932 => 2.6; 16.8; 16.8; 21.9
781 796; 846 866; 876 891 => 3.2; 22.5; 17.2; 19.8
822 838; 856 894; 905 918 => 1.2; 18.8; 20.6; 23.3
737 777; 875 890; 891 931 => 1.1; 18.2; 20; 22.4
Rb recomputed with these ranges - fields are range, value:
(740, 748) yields 11.8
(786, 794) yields 22.7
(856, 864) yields 20.1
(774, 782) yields 22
